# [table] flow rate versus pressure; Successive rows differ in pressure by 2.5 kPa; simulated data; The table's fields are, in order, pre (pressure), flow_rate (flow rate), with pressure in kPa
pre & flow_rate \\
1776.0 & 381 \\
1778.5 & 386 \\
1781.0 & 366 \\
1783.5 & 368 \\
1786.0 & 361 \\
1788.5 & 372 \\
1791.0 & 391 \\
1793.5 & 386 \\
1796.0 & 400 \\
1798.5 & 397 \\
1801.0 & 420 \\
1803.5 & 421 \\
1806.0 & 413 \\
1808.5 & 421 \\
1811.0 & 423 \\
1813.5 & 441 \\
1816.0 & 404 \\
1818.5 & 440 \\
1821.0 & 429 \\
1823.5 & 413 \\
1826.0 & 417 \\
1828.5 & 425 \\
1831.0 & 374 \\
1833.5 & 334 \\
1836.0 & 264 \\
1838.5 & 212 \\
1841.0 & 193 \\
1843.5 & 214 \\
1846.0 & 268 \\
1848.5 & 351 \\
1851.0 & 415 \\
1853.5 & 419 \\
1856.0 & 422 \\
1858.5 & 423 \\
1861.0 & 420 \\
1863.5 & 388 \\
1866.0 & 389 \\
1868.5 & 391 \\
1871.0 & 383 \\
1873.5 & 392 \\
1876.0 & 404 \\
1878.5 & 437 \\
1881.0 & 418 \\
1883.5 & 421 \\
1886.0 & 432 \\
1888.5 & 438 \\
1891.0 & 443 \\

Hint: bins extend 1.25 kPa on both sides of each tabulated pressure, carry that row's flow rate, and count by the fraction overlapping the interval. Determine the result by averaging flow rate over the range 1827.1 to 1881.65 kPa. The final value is 360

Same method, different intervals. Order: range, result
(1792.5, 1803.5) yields 403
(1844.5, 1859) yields 378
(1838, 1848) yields 232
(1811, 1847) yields 348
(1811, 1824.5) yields 425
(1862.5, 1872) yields 388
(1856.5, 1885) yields 407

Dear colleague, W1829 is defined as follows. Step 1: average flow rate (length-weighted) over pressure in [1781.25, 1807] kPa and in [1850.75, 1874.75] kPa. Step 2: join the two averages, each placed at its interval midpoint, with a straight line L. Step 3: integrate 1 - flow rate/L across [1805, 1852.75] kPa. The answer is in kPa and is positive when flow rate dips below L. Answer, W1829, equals 4.4 kPa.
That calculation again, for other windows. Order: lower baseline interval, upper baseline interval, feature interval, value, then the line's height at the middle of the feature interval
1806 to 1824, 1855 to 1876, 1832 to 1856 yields 6.2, 411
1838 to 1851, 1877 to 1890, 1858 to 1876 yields -2.0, 360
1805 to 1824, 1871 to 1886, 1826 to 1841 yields 3.6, 420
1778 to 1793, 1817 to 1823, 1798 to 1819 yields -0.4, 412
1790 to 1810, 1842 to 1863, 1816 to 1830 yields -1.2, 388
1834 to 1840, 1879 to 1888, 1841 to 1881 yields -4.3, 340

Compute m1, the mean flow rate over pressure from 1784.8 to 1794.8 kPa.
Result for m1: 378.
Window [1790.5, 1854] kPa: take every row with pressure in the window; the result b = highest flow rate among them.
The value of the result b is 441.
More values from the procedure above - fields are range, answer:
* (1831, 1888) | 437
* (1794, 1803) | 420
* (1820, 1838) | 429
